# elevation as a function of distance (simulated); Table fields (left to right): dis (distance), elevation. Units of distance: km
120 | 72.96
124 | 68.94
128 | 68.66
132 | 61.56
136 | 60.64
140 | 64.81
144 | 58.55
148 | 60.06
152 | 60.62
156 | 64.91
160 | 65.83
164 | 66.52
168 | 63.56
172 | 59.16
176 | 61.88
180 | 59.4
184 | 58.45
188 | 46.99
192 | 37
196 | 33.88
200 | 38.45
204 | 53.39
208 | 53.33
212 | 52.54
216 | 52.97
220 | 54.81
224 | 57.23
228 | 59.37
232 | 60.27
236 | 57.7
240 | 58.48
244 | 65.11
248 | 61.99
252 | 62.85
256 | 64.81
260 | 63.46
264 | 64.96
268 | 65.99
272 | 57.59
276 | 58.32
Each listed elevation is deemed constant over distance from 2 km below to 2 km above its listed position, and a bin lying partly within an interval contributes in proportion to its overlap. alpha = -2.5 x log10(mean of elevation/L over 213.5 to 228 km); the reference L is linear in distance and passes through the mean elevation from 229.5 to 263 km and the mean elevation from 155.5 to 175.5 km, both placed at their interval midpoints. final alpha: 0.13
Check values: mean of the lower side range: 63.8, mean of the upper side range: 61.9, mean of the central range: 55.5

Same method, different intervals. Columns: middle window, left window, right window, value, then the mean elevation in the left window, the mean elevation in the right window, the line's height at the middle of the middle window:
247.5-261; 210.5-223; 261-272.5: -0.04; 53.8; 63.6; 61.1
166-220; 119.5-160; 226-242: 0.18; 63.9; 59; 61.1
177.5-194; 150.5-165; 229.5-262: 0.24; 64.5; 61.8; 63.6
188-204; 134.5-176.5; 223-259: 0.48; 62.5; 61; 61.8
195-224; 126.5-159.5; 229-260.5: 0.24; 62.5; 61.7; 62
